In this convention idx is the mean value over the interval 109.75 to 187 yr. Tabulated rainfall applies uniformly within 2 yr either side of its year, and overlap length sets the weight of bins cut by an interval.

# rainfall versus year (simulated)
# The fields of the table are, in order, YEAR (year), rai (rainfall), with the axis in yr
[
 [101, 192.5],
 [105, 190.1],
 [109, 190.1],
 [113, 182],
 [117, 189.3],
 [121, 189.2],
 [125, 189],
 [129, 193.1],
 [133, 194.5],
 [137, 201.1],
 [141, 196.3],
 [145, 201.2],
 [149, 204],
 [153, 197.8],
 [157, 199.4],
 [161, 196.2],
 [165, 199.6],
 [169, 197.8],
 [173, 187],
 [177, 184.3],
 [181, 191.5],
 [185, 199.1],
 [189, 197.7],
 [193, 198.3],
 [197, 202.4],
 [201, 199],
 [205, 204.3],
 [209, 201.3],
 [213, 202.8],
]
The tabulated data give 194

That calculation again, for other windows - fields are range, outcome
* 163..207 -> 196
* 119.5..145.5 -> 195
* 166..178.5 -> 191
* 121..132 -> 191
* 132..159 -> 199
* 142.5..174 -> 198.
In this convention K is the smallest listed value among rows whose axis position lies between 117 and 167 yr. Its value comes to 189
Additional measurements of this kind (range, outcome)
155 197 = 184.3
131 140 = 194.5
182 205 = 197.7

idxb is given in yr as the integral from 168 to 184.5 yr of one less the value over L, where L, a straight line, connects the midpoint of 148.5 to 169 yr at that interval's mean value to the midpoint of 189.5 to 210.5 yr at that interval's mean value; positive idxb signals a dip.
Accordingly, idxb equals 0.8 yr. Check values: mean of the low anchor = 199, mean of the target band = 191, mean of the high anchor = 201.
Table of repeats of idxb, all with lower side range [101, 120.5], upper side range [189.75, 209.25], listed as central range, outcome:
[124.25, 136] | -0.1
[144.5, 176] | -0.3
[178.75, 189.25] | 0.2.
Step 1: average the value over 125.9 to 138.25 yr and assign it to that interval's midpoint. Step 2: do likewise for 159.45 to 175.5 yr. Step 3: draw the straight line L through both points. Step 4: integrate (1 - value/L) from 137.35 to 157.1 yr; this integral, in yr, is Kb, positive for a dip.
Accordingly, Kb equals -0.5 yr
